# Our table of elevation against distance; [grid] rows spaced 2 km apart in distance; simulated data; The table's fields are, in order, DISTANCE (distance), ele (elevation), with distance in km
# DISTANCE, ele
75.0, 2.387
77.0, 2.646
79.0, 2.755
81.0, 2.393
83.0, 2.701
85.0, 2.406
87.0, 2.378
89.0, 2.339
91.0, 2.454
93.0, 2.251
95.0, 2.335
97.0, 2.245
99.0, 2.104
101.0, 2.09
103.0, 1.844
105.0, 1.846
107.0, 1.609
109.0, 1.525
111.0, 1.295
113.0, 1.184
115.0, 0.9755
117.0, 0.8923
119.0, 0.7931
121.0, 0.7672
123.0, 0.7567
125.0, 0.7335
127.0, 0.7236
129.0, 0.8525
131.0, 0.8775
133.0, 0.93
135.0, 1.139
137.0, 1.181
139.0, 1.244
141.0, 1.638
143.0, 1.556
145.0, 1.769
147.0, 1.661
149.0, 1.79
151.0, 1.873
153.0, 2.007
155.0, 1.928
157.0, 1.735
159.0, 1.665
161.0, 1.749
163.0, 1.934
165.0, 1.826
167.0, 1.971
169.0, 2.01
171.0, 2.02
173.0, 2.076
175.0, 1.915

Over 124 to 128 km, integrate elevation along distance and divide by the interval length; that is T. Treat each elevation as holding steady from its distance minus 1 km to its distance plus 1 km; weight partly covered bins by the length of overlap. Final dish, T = 0.729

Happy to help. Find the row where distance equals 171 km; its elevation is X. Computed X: 2.02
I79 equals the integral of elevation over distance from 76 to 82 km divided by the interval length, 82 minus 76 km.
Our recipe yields 2.6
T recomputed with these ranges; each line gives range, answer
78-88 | 2.53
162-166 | 1.88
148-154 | 1.89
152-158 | 1.89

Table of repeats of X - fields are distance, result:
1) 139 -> 1.244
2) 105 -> 1.846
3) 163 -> 1.934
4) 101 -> 2.09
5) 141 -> 1.638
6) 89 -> 2.339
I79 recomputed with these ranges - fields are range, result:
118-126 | 0.763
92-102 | 2.2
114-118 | 0.934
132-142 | 1.23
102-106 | 1.85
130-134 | 0.904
